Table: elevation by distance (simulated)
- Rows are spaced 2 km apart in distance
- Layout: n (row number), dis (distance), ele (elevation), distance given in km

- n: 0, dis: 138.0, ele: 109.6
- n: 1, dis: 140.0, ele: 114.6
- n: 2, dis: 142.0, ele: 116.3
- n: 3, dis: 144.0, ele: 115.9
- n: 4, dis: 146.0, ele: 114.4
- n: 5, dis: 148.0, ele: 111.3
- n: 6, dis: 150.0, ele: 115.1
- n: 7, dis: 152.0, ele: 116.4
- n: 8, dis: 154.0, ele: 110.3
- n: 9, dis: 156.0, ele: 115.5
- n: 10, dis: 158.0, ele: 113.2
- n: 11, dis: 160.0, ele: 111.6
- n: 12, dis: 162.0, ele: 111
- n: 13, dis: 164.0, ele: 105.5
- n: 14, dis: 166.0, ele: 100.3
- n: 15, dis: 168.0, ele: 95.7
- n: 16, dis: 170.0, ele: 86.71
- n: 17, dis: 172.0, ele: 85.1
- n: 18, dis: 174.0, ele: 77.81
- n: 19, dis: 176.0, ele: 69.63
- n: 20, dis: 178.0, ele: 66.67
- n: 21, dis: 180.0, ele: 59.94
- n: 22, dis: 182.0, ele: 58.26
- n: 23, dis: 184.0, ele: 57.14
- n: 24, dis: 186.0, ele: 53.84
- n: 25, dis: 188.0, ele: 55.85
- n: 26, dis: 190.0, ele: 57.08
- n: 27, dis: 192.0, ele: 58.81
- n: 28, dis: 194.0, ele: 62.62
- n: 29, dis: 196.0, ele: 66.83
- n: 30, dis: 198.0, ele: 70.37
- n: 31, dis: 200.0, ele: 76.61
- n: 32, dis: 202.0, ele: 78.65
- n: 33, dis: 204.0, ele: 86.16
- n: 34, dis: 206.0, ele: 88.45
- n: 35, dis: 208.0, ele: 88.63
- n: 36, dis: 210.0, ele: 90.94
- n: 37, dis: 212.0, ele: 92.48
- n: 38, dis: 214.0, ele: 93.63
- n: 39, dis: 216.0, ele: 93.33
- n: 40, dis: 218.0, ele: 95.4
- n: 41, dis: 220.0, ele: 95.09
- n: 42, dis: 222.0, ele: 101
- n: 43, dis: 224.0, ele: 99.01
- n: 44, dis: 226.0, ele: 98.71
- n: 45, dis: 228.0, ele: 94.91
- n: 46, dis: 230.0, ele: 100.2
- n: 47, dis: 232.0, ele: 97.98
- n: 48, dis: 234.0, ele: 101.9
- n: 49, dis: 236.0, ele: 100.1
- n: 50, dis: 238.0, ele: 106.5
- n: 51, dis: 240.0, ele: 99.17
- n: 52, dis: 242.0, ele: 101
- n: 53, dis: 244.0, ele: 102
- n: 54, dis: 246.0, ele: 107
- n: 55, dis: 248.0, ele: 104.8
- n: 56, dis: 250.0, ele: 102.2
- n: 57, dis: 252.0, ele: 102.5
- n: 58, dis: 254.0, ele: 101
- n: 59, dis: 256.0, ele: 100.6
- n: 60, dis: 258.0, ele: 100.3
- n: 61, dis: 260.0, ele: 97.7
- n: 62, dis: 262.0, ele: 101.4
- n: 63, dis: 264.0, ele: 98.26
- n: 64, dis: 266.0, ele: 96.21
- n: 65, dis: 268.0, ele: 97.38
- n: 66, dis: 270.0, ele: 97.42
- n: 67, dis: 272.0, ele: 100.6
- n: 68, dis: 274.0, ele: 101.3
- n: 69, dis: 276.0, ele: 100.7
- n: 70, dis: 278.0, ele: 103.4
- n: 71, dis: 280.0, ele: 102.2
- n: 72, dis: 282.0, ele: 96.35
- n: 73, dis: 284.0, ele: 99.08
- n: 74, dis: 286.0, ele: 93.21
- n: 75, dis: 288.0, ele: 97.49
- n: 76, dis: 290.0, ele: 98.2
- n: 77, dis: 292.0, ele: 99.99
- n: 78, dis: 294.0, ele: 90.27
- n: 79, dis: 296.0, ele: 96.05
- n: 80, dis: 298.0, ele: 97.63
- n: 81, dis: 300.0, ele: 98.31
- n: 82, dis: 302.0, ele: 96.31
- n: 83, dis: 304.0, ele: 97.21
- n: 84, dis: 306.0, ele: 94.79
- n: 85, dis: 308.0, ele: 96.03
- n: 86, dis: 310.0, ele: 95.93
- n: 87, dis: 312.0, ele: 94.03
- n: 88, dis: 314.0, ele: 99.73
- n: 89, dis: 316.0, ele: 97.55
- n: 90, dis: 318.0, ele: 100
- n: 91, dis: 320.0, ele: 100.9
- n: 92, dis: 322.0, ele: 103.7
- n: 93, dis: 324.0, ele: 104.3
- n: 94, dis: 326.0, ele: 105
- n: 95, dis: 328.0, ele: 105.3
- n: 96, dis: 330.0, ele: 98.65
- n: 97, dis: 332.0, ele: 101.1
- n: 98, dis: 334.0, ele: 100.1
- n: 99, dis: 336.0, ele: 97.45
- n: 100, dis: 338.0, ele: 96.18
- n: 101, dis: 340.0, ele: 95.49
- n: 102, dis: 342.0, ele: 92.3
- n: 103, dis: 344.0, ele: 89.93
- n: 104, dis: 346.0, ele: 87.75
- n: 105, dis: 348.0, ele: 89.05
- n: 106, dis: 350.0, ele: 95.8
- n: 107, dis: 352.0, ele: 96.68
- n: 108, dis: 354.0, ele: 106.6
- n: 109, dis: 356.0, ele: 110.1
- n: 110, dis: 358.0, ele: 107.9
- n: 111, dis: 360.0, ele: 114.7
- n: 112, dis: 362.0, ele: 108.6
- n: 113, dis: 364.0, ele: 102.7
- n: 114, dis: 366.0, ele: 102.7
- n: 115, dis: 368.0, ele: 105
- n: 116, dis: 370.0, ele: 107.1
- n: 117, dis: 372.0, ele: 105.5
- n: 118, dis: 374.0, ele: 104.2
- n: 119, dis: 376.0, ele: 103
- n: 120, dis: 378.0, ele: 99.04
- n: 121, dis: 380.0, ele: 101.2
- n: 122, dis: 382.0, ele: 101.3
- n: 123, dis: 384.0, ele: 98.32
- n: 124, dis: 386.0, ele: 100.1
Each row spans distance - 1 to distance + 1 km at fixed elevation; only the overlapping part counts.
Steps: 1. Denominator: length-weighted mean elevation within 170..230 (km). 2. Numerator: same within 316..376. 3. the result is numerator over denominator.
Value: 1.28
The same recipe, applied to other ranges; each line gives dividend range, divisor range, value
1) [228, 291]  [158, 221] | 1.24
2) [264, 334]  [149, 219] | 1.17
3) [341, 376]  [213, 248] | 1.02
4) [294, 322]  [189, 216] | 1.24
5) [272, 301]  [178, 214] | 1.38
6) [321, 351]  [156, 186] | 1.14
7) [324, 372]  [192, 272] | 1.07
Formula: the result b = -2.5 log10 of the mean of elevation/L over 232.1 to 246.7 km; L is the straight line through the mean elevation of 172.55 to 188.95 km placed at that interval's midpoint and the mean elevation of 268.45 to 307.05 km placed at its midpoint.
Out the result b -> -0.237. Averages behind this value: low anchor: 63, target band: 102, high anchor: 97.9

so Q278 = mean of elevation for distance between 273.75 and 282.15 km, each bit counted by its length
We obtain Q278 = 101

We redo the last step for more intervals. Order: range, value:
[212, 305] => 99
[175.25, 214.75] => 71.5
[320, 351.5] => 97.6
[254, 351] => 97.9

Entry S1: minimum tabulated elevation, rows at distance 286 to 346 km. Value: 87.75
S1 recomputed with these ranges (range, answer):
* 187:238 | 55.85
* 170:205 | 53.84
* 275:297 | 90.27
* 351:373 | 96.68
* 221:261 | 94.91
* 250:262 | 97.7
